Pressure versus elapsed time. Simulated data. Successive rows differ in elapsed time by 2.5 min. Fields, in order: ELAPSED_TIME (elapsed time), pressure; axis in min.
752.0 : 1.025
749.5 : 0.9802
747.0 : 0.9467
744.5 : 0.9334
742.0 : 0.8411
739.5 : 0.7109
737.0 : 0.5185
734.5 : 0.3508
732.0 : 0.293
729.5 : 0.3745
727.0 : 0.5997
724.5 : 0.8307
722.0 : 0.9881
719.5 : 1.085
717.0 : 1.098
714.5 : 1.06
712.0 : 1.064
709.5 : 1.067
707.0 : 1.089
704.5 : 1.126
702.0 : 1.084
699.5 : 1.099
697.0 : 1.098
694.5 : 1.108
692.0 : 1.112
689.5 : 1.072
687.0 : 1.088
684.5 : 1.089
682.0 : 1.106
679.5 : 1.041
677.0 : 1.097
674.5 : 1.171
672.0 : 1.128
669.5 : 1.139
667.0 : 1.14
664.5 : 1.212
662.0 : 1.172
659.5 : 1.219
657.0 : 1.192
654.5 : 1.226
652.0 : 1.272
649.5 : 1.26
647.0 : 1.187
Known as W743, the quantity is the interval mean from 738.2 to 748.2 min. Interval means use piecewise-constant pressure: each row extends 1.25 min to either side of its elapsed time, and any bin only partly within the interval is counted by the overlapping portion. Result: 0.856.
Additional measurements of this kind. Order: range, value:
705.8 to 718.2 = 1.08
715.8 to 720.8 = 1.09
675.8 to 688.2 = 1.08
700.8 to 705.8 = 1.11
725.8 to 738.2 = 0.426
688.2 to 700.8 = 1.1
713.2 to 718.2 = 1.08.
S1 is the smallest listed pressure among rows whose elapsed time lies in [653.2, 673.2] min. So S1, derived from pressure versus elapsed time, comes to 1.128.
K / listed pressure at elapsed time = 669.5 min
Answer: 1.139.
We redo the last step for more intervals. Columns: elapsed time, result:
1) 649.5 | 1.26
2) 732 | 0.293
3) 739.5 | 0.7109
